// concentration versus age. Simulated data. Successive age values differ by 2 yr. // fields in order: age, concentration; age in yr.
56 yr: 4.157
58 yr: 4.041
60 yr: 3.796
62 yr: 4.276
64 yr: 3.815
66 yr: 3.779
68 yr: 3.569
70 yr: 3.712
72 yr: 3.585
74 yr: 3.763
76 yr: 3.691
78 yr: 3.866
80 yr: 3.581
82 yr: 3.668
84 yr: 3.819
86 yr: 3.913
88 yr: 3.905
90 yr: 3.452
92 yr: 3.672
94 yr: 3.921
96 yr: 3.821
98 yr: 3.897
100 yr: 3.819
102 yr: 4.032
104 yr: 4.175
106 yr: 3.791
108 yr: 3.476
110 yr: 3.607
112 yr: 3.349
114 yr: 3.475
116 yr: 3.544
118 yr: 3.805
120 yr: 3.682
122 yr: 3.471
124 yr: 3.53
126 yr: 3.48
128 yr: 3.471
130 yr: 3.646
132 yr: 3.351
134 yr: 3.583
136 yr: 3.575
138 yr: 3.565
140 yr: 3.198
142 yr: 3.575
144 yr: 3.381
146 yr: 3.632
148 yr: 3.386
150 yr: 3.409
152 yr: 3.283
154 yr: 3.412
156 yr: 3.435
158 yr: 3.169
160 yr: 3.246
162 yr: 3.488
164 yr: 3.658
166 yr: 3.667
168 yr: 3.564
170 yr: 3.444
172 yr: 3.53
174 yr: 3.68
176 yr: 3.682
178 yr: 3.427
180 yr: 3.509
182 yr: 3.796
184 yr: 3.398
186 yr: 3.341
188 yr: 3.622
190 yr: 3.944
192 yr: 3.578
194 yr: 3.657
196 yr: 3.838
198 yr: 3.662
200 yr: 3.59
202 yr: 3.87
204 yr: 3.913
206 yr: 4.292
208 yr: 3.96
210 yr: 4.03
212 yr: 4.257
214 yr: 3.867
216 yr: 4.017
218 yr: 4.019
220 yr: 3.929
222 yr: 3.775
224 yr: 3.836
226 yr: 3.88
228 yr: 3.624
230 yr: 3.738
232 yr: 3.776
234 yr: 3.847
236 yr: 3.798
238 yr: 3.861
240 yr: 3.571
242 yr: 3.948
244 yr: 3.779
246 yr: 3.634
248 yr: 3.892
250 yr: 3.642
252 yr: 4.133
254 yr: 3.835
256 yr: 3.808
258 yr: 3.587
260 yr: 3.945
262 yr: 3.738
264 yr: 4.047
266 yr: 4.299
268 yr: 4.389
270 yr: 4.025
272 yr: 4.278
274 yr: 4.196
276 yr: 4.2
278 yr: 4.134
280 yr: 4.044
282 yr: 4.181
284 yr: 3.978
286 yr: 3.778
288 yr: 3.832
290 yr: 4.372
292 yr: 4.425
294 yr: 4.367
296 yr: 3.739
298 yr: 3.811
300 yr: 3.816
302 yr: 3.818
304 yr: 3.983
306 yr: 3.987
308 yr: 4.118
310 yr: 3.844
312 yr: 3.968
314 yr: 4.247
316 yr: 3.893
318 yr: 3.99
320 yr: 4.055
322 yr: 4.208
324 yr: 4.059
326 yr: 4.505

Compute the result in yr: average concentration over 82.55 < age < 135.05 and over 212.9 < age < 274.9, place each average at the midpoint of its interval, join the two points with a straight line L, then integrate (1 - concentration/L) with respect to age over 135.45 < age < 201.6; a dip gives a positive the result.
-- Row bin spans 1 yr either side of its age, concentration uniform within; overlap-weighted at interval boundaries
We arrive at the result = 4.3 yr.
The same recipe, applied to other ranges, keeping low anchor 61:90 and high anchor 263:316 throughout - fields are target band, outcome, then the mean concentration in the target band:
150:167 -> 2.0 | 3.42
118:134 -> 1.2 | 3.54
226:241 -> 0.9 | 3.75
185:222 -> 0.9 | 3.85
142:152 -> 1.1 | 3.45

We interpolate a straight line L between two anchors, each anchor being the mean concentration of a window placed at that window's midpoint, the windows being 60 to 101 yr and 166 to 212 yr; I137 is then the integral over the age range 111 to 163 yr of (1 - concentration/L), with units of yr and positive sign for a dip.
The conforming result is 3.8 yr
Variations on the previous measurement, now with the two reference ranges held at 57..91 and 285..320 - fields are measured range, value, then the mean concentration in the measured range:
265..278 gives -0.8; 4.22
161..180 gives 1.5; 3.57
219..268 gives 1.3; 3.84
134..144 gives 0.9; 3.48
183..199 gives 1.1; 3.63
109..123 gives 0.9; 3.56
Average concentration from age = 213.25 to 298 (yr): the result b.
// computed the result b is 3.95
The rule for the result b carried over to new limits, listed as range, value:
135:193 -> 3.5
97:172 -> 3.55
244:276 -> 3.96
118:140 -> 3.53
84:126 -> 3.71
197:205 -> 3.76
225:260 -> 3.79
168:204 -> 3.63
